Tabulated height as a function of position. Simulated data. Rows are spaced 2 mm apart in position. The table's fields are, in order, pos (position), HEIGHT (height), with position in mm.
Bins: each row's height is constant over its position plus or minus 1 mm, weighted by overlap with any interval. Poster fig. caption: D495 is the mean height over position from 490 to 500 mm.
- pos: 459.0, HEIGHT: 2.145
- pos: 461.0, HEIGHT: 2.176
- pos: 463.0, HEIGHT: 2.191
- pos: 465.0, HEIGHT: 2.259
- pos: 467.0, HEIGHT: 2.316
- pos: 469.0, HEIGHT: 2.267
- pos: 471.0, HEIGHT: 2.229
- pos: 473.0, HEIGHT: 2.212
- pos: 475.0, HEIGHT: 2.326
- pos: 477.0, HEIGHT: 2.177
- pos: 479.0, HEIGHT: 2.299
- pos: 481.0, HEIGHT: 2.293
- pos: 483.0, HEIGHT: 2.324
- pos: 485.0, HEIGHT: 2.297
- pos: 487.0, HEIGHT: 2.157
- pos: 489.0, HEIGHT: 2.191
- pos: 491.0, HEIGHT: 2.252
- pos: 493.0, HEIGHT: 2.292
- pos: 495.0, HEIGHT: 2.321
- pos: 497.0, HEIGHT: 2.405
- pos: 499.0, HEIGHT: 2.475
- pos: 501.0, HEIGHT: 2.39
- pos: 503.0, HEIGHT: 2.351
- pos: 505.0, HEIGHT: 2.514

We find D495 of 2.35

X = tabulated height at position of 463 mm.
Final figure 2.191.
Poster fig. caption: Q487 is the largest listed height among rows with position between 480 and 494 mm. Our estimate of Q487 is 2.324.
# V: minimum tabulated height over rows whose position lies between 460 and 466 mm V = 2.176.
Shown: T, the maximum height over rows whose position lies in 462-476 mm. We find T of 2.326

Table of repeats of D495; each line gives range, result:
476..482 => 2.26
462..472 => 2.25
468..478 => 2.24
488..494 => 2.24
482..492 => 2.24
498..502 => 2.43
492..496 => 2.31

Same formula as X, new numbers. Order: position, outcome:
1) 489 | 2.191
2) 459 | 2.145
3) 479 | 2.299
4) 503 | 2.351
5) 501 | 2.39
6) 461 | 2.176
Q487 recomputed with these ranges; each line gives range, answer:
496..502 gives 2.475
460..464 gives 2.191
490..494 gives 2.292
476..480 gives 2.299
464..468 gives 2.316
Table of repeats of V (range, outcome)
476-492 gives 2.157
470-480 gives 2.177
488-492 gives 2.191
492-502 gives 2.292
